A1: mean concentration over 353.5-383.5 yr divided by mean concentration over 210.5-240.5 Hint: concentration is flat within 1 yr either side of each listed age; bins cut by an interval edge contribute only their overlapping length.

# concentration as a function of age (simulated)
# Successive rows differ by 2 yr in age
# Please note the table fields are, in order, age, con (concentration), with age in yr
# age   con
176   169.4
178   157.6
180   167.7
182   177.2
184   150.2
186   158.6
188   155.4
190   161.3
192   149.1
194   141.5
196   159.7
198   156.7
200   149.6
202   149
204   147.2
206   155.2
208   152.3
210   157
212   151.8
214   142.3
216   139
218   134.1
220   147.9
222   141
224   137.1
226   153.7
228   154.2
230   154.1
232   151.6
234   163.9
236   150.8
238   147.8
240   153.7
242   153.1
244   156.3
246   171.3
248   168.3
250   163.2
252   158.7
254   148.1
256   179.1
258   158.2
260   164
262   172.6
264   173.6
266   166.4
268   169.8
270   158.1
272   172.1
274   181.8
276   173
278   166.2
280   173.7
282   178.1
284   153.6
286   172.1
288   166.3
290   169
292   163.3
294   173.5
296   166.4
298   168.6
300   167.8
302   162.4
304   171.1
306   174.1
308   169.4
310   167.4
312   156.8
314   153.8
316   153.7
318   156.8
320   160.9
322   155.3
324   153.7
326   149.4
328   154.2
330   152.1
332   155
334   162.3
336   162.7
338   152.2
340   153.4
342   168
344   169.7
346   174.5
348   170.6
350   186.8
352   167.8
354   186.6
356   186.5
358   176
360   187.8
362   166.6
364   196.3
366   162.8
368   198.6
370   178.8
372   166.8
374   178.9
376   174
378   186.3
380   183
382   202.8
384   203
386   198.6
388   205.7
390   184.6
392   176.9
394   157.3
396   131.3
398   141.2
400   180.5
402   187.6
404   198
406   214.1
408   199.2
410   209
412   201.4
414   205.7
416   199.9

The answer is 1.2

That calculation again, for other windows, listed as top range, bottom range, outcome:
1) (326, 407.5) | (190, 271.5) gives 1.13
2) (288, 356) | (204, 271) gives 1.05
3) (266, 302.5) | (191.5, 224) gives 1.14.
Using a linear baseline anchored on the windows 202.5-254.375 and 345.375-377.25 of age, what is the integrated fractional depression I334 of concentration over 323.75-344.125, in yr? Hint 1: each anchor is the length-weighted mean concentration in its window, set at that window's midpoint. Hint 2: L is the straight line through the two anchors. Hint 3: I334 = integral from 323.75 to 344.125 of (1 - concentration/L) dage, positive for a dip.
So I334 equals 1.9 yr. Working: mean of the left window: 152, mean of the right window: 179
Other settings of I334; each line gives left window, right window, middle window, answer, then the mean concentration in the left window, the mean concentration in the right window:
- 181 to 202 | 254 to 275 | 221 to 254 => 1.8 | 156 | 169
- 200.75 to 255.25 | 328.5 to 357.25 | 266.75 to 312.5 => -2.3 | 152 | 168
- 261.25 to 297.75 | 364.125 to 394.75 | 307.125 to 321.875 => 1.3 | 169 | 184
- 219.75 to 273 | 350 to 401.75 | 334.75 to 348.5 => 0.8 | 159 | 179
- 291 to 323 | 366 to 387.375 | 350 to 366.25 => 0.0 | 164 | 186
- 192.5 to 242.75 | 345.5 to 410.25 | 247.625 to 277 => -1.5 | 150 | 182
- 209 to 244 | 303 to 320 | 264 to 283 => -1.8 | 149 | 163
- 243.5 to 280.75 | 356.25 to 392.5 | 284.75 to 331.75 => 3.2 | 167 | 185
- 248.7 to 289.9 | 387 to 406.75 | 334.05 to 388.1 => -1.3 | 167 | 177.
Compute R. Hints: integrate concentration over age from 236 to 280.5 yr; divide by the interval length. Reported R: 165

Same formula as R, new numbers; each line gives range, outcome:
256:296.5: 169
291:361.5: 165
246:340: 164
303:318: 163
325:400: 173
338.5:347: 166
